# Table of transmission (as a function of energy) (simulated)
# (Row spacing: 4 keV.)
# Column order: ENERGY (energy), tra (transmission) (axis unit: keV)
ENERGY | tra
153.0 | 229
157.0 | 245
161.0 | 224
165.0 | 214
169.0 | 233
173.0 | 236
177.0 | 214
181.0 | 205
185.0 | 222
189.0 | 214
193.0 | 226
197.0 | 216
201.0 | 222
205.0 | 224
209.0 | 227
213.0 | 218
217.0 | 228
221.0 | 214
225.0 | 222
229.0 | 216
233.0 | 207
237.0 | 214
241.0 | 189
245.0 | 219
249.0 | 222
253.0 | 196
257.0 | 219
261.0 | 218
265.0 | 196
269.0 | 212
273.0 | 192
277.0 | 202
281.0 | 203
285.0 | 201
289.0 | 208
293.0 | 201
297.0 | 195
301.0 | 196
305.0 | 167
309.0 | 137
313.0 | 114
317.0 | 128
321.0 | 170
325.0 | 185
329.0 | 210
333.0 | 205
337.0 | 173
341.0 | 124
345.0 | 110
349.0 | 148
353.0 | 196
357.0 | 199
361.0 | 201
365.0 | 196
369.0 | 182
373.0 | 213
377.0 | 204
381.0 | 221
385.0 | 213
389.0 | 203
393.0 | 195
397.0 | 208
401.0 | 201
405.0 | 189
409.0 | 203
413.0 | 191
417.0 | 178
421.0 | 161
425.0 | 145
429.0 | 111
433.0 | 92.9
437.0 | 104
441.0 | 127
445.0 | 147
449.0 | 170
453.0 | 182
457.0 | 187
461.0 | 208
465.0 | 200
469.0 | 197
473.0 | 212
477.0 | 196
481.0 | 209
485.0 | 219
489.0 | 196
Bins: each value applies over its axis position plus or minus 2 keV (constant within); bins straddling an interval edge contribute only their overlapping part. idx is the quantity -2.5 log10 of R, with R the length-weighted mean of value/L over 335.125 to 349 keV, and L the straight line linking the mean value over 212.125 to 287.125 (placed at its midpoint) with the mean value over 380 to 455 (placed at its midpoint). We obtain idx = 0.34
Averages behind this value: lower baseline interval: 210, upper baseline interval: 170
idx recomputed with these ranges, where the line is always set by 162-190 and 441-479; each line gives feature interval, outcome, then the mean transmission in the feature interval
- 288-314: 0.17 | 175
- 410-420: 0.04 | 184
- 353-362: -0.01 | 199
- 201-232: -0.03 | 221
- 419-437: 0.45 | 125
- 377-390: -0.09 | 212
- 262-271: 0.02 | 206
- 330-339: 0.05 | 191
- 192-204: -0.02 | 221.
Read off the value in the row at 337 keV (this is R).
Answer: 173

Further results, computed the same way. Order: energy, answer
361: 201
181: 205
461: 208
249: 222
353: 196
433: 92.9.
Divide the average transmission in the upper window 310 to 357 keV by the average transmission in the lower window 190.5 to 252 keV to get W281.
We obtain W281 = 0.7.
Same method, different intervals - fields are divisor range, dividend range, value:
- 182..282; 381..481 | 0.83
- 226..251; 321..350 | 0.78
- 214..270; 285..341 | 0.82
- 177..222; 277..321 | 0.80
